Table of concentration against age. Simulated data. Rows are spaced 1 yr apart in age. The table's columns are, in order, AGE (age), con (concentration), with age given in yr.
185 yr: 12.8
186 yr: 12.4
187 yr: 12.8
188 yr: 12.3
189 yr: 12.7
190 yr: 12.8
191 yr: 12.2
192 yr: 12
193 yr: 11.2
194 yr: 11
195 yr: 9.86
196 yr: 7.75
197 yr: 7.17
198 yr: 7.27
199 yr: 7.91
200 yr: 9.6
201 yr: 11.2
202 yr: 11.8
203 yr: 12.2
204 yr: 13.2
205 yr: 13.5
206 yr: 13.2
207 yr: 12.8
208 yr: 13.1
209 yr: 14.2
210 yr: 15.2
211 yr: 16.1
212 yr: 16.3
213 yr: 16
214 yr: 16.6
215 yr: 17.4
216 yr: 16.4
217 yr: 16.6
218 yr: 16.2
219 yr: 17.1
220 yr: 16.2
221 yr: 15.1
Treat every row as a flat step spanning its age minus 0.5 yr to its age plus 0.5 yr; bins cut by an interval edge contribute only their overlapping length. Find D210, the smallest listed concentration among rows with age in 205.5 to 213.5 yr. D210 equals 12.8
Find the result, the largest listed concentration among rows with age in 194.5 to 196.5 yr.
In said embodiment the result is 9.86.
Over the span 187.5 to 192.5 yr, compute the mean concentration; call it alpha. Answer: 12.4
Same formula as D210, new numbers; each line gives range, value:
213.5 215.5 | 16.6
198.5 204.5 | 7.91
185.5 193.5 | 11.2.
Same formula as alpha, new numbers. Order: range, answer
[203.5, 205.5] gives 13.3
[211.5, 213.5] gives 16.1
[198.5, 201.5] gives 9.57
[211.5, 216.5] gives 16.5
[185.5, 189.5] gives 12.6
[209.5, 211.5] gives 15.7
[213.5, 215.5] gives 17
